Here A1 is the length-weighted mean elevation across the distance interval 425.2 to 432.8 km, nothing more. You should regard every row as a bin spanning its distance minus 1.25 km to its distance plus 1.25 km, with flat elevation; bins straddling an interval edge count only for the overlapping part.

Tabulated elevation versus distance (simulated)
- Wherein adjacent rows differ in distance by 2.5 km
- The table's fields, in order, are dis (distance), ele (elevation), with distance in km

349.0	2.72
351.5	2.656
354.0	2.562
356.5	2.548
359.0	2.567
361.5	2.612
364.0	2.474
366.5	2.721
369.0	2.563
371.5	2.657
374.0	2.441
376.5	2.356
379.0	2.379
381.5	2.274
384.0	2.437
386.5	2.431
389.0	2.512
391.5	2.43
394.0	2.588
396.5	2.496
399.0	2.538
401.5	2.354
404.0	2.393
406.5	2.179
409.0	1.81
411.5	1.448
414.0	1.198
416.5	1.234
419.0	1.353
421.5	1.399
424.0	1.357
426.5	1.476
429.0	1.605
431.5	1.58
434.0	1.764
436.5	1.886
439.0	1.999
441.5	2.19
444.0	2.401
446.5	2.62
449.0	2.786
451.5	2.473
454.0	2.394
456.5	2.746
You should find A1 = 1.55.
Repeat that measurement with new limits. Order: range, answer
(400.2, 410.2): 2.19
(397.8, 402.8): 2.44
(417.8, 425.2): 1.37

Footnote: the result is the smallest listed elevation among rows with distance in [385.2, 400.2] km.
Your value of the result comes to 2.43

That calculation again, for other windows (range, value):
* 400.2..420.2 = 1.198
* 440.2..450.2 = 2.19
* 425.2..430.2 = 1.476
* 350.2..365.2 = 2.474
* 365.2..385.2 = 2.274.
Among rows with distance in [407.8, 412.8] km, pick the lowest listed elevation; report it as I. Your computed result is 1.448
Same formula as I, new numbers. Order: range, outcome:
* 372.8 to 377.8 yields 2.356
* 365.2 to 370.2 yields 2.563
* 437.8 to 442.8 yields 1.999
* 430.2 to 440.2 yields 1.58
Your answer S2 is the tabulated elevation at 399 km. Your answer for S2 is 2.538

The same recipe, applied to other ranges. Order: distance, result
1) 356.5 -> 2.548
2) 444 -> 2.401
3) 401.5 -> 2.354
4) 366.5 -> 2.721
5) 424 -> 1.357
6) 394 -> 2.588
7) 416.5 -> 1.234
